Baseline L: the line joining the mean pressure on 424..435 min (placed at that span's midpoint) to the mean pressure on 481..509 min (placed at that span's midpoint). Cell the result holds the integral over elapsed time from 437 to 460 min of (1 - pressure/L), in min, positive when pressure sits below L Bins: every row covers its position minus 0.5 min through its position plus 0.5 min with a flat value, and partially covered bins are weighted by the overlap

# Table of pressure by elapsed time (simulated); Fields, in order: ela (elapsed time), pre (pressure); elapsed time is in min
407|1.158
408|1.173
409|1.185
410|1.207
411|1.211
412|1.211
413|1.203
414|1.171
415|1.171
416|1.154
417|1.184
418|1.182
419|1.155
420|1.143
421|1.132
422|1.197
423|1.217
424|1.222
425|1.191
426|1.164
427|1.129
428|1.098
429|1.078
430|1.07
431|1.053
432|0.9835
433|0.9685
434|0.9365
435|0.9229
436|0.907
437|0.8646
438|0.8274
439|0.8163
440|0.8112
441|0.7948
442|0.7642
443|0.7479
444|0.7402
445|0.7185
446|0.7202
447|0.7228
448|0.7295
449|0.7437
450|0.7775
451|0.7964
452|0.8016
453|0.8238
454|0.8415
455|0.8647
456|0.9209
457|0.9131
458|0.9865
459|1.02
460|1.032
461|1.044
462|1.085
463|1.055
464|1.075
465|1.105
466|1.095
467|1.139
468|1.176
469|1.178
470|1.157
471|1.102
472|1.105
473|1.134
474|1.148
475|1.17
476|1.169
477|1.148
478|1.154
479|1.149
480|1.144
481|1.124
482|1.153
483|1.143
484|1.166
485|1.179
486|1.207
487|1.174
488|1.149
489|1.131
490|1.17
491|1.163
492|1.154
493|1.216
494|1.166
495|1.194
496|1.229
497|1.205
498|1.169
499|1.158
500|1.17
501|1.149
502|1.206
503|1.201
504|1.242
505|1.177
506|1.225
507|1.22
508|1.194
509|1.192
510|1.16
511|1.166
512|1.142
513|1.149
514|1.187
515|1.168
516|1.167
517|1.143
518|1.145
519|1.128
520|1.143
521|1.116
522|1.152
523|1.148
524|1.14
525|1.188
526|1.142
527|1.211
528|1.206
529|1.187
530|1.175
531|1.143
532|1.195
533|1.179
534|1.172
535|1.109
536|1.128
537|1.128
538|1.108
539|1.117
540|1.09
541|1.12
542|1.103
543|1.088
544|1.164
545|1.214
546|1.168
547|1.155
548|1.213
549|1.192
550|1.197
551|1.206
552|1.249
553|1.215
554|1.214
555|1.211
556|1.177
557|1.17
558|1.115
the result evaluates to 5.9 min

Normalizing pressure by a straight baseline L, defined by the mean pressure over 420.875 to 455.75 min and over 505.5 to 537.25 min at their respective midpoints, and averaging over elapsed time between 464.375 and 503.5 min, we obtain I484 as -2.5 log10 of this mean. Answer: -0.11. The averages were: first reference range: 0.917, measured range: 1.16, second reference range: 1.16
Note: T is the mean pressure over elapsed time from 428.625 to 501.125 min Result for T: 1.02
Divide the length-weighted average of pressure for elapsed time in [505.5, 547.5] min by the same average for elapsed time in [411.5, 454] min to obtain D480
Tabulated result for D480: 1.19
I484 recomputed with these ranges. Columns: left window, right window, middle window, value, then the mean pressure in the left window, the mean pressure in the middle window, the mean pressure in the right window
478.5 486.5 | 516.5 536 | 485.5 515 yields -0.02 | 1.16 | 1.18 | 1.16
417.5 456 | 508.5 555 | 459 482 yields -0.10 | 0.938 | 1.12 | 1.16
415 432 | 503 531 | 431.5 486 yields 0.18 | 1.14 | 0.98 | 1.17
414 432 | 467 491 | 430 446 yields 0.31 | 1.15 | 0.859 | 1.15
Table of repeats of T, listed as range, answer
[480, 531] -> 1.17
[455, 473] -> 1.07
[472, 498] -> 1.16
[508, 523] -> 1.16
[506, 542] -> 1.16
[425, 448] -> 0.904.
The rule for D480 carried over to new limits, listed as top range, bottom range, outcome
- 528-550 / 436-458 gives 1.43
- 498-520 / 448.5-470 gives 1.20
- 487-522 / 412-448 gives 1.17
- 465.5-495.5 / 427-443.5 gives 1.25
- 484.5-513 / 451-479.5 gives 1.12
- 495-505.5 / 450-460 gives 1.34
